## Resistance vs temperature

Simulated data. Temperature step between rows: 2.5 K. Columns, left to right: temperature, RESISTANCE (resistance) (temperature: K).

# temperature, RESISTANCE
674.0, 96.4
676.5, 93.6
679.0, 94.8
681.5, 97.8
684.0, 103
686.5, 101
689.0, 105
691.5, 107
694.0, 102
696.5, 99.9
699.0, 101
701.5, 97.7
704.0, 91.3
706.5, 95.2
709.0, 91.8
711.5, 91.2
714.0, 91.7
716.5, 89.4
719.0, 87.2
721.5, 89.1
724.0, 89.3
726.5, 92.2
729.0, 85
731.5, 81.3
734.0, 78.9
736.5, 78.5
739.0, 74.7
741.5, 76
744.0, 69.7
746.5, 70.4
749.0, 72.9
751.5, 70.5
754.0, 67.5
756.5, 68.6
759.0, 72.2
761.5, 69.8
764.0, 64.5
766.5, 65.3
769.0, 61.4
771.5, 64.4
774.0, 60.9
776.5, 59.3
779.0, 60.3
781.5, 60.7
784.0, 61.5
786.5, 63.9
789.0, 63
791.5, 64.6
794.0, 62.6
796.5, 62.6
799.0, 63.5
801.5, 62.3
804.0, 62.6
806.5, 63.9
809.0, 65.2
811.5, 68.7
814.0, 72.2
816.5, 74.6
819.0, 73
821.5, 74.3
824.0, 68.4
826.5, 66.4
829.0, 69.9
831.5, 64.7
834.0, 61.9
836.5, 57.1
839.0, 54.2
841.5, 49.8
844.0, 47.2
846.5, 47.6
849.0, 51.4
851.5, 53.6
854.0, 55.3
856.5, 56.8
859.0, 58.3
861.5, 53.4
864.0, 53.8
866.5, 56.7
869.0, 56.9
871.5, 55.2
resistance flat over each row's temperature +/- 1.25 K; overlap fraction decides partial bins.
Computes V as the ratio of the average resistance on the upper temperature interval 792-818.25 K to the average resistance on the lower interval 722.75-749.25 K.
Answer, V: 0.83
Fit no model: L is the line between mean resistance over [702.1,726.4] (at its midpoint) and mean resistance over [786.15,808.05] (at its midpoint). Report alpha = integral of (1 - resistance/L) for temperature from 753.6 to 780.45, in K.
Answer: 3.1 K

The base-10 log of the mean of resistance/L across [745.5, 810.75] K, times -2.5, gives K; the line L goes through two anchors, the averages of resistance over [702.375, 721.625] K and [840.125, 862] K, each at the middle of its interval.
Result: 0.12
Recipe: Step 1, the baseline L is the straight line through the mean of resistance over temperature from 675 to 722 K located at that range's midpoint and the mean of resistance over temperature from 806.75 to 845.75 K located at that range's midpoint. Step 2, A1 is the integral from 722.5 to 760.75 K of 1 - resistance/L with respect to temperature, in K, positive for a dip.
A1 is 4.1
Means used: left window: 96.4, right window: 64.3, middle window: 76.5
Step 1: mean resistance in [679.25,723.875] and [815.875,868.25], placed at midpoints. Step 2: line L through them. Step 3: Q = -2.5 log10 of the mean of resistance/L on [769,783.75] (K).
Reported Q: 0.24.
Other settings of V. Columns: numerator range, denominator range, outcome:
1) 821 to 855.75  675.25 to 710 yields 0.59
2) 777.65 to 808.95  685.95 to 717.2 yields 0.64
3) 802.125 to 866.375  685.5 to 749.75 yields 0.69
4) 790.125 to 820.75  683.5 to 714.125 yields 0.68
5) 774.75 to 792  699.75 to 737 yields 0.69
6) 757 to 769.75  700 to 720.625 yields 0.73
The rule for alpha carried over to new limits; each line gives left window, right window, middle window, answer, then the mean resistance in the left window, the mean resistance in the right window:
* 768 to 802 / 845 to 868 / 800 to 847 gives -4.6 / 62.2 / 54.1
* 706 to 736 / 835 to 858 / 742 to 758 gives 1.9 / 88.1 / 52.7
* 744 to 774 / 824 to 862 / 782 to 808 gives 0.0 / 67.7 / 57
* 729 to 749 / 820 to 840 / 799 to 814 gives 0.6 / 76.1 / 64.8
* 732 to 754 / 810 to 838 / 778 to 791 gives 1.6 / 73.8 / 68.1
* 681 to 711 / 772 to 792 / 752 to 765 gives 0.6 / 99.2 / 61.8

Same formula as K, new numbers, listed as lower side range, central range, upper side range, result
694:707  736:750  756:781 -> 0.05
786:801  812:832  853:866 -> -0.18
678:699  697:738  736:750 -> -0.04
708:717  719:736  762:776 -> -0.02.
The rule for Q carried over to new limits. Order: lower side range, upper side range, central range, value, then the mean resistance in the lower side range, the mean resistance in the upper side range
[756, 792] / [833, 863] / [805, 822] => -0.195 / 63.9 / 53.8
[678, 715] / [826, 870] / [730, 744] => 0.128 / 98.1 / 56.2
